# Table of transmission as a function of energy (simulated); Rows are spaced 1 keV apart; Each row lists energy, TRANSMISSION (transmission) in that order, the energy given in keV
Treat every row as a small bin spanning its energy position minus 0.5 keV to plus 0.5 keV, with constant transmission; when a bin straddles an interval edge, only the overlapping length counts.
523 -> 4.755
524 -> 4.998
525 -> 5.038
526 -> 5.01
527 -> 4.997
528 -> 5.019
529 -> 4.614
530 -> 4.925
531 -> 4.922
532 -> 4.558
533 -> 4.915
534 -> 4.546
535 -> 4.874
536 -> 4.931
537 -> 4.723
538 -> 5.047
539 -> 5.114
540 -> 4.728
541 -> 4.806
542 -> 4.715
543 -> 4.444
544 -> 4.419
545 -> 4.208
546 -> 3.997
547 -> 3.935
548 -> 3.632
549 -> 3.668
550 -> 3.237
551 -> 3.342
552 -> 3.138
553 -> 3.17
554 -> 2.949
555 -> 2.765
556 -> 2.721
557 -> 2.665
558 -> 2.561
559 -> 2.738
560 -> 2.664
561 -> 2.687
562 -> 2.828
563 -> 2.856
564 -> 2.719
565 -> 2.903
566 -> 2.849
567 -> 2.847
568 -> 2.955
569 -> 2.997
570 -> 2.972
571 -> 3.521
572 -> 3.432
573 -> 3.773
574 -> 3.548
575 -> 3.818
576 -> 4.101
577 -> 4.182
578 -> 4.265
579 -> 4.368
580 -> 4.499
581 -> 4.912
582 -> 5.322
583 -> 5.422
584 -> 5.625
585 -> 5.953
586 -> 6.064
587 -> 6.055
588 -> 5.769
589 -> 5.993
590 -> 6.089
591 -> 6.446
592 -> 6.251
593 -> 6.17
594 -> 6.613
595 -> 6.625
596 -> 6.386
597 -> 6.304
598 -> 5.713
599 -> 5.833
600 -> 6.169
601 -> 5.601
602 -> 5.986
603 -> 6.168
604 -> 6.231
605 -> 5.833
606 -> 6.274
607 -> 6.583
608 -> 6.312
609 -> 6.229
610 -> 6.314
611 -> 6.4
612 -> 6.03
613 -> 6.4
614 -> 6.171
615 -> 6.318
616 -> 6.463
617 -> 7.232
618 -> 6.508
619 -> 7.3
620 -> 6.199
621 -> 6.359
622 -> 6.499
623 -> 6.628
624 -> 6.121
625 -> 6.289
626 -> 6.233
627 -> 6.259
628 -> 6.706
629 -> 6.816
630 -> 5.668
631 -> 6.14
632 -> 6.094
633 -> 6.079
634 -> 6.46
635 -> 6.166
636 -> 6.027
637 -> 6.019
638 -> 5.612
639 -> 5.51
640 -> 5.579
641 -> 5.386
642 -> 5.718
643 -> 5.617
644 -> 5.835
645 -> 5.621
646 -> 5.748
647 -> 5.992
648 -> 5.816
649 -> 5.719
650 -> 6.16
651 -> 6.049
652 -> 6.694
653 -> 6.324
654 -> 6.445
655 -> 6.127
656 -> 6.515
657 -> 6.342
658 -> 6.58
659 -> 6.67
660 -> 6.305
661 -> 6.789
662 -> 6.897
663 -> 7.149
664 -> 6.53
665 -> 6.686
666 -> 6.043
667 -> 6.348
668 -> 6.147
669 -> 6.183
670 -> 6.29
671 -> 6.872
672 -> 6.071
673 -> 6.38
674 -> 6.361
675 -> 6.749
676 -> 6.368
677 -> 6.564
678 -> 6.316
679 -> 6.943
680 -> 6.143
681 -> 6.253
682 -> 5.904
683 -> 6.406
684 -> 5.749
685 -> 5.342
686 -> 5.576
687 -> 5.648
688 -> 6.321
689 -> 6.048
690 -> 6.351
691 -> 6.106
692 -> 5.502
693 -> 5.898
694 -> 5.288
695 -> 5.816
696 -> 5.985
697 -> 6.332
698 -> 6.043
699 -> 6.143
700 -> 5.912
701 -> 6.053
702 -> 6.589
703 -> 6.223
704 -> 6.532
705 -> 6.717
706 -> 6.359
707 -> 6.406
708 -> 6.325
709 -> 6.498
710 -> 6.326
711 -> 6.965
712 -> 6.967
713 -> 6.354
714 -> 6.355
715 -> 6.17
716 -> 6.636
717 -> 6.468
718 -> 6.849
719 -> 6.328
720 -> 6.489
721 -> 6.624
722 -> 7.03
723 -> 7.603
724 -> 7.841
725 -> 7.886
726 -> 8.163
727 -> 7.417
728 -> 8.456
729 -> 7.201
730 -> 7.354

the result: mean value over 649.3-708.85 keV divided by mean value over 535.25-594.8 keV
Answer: 1.5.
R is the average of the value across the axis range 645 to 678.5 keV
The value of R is 6.36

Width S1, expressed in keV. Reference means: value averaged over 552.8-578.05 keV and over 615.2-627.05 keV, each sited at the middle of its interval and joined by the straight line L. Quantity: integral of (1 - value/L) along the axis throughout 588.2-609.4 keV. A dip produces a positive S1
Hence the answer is -4.4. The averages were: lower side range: 3.11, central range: 6.18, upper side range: 6.51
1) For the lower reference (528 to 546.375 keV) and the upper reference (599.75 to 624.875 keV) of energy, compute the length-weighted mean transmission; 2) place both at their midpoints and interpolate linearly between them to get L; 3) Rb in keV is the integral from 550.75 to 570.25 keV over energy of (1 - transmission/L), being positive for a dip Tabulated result 8.8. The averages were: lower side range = 4.71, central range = 2.86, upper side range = 6.33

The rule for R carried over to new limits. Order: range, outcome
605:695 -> 6.22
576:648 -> 6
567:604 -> 5.15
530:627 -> 4.91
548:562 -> 2.97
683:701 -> 5.9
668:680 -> 6.44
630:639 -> 6.02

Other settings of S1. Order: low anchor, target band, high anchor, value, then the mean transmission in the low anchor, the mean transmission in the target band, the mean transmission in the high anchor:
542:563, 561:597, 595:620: 1.84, 3.31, 4.6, 6.29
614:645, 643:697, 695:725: 1.32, 6.19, 6.2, 6.53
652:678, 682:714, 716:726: 3.11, 6.47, 6.15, 7.05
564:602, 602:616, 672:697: -2.78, 4.91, 6.25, 6.09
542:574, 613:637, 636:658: -4.99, 3.24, 6.37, 5.96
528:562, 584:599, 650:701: -4.33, 3.95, 6.14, 6.25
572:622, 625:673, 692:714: -1.34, 5.8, 6.2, 6.26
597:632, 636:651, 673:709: 1.16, 6.29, 5.76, 6.16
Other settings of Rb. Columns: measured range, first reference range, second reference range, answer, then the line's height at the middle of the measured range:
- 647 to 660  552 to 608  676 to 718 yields -1.5 keV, 5.62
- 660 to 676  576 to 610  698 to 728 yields -0.3 keV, 6.38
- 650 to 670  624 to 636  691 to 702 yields -1.1 keV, 6.11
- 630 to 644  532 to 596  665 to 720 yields -1.3 keV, 5.39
